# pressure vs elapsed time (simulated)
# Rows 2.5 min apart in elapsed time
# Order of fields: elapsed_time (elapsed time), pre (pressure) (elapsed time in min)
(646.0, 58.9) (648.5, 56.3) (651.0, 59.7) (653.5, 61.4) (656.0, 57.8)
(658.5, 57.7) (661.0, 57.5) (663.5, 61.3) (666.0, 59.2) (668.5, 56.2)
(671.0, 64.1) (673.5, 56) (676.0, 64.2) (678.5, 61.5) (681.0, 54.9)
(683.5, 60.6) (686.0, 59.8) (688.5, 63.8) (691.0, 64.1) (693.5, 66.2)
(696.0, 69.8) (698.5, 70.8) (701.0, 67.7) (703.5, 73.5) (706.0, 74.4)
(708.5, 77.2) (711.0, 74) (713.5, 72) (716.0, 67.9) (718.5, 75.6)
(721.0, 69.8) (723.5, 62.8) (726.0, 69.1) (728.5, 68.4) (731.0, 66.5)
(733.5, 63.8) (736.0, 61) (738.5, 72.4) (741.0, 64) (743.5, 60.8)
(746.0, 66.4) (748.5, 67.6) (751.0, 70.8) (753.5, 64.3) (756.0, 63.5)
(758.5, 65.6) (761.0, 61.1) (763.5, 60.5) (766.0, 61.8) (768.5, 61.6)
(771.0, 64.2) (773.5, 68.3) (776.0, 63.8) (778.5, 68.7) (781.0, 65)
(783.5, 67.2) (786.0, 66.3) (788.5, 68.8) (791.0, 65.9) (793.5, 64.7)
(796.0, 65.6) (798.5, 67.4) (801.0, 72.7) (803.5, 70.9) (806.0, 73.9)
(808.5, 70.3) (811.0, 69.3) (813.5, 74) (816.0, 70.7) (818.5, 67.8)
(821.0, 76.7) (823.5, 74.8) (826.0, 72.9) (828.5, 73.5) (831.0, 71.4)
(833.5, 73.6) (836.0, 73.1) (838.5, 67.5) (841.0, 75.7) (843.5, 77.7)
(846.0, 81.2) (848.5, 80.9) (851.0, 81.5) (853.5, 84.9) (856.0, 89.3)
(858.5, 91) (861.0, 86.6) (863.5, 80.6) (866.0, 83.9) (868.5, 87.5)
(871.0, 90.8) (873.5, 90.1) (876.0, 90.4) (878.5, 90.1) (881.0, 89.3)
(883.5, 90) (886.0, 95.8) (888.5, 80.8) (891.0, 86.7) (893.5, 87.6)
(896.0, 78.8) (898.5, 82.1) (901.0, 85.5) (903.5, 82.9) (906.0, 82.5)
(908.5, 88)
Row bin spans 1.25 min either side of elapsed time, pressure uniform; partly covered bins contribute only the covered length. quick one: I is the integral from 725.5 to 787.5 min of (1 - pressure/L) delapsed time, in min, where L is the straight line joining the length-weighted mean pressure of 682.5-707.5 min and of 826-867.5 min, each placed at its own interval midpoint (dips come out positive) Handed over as 5.9 min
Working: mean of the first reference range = 67.2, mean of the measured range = 65.3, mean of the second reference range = 79.4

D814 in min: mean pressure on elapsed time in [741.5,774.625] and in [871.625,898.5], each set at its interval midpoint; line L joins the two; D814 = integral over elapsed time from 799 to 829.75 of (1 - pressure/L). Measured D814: 1.0 min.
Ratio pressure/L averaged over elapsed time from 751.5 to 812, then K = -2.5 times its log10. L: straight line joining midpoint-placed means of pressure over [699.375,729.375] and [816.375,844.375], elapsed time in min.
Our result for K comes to 0.09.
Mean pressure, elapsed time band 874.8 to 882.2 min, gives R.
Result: 89.9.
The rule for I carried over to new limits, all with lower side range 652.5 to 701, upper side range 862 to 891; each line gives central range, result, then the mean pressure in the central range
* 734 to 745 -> 0.8 min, 64.5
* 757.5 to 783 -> 3.4 min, 64.1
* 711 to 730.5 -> -0.6 min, 69.6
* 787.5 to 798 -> 1.5 min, 66.3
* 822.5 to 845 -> 2.4 min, 73.4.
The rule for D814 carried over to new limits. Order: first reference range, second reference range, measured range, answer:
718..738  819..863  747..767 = 1.55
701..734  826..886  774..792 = 2.27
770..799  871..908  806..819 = 0.15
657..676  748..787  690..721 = -4.88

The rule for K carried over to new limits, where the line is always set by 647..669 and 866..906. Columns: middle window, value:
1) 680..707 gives -0.048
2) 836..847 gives 0.088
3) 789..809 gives 0.110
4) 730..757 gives 0.060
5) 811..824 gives 0.088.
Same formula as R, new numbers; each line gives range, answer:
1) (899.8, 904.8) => 84.2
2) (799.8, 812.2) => 71.4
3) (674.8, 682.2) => 60.2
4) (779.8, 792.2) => 66.6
